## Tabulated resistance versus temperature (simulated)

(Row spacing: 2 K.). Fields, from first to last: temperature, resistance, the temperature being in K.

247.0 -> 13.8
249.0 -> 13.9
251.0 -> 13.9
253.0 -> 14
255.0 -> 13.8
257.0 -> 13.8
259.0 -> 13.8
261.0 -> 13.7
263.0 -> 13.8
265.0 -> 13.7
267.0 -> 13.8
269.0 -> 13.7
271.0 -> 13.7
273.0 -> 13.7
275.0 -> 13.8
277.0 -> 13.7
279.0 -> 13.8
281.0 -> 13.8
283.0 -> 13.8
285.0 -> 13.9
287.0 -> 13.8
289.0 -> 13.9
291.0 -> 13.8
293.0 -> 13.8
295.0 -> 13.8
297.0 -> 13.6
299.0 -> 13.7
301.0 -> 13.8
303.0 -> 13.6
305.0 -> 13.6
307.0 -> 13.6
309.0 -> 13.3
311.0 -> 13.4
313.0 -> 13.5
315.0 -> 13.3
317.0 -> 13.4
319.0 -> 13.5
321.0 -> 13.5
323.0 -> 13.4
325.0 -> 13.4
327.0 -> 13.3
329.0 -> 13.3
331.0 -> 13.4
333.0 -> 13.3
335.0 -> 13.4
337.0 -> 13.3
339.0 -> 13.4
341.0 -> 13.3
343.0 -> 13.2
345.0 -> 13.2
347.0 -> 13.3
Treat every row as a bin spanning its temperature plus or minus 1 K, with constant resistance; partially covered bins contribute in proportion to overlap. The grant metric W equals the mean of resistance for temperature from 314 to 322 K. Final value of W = 13.4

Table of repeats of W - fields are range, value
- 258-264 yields 13.8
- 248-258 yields 13.9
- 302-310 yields 13.5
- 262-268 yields 13.8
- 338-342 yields 13.4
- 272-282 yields 13.8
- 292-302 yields 13.7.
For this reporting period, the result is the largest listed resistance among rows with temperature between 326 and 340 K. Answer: 13.4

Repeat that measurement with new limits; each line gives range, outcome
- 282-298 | 13.9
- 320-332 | 13.5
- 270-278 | 13.8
